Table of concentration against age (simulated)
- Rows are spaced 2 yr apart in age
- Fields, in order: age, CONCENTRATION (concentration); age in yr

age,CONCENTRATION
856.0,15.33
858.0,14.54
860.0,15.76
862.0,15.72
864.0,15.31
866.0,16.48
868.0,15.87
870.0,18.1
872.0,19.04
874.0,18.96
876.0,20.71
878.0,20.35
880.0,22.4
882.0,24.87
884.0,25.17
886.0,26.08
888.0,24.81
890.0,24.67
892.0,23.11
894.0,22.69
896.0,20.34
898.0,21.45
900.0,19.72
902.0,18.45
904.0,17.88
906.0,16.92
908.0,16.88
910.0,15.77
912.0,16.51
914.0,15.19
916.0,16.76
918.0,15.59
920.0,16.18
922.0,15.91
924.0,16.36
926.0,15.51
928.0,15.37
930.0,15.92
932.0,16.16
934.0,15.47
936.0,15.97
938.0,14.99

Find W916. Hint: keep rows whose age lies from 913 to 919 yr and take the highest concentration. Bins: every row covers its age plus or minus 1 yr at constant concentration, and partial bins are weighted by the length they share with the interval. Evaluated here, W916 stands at 16.76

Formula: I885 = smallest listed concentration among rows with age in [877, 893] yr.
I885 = 20.35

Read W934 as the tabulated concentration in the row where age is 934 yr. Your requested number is 15.47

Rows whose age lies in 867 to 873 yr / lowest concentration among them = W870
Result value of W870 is 15.87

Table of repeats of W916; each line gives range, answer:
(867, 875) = 19.04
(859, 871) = 18.1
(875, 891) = 26.08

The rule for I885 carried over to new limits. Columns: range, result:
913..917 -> 15.19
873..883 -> 18.96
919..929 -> 15.37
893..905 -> 17.88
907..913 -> 15.77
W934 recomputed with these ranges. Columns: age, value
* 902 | 18.45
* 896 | 20.34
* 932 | 16.16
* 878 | 20.35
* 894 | 22.69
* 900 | 19.72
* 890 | 24.67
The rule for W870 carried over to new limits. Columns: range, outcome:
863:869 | 15.31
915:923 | 15.59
